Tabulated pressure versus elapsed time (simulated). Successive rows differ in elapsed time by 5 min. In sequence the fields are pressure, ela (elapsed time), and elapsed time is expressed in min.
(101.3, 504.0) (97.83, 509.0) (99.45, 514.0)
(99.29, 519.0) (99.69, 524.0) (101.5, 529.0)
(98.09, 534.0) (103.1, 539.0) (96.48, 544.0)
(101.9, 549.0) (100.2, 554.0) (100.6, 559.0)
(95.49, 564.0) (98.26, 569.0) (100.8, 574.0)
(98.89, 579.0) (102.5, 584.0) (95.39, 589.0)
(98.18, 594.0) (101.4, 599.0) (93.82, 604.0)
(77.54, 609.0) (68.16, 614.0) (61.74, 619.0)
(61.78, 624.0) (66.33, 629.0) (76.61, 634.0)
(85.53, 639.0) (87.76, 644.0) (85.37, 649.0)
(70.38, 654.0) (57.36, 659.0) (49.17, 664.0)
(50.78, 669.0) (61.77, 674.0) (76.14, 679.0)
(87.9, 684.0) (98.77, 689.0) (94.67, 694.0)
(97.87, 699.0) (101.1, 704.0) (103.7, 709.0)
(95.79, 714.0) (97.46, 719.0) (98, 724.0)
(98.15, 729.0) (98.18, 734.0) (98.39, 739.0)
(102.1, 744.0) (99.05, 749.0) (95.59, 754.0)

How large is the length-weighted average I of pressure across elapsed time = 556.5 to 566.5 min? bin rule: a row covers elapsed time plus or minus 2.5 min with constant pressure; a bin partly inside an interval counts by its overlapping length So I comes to 98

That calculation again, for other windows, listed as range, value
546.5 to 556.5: 101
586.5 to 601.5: 98.3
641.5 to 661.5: 75.2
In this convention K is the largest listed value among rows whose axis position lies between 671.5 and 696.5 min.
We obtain 98.77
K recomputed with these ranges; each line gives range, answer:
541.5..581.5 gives 101.9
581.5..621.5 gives 102.5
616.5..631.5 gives 66.33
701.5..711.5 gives 103.7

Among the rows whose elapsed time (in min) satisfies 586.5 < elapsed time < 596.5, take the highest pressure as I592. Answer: 98.18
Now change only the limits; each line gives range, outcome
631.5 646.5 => 87.76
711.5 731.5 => 98.15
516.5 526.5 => 99.69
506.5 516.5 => 99.45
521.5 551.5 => 103.1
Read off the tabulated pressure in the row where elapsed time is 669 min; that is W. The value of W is 50.78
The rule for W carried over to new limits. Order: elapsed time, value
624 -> 61.78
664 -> 49.17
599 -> 101.4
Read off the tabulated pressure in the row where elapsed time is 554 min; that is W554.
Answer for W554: 100.2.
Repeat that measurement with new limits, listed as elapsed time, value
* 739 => 98.39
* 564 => 95.49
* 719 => 97.46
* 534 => 98.09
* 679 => 76.14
